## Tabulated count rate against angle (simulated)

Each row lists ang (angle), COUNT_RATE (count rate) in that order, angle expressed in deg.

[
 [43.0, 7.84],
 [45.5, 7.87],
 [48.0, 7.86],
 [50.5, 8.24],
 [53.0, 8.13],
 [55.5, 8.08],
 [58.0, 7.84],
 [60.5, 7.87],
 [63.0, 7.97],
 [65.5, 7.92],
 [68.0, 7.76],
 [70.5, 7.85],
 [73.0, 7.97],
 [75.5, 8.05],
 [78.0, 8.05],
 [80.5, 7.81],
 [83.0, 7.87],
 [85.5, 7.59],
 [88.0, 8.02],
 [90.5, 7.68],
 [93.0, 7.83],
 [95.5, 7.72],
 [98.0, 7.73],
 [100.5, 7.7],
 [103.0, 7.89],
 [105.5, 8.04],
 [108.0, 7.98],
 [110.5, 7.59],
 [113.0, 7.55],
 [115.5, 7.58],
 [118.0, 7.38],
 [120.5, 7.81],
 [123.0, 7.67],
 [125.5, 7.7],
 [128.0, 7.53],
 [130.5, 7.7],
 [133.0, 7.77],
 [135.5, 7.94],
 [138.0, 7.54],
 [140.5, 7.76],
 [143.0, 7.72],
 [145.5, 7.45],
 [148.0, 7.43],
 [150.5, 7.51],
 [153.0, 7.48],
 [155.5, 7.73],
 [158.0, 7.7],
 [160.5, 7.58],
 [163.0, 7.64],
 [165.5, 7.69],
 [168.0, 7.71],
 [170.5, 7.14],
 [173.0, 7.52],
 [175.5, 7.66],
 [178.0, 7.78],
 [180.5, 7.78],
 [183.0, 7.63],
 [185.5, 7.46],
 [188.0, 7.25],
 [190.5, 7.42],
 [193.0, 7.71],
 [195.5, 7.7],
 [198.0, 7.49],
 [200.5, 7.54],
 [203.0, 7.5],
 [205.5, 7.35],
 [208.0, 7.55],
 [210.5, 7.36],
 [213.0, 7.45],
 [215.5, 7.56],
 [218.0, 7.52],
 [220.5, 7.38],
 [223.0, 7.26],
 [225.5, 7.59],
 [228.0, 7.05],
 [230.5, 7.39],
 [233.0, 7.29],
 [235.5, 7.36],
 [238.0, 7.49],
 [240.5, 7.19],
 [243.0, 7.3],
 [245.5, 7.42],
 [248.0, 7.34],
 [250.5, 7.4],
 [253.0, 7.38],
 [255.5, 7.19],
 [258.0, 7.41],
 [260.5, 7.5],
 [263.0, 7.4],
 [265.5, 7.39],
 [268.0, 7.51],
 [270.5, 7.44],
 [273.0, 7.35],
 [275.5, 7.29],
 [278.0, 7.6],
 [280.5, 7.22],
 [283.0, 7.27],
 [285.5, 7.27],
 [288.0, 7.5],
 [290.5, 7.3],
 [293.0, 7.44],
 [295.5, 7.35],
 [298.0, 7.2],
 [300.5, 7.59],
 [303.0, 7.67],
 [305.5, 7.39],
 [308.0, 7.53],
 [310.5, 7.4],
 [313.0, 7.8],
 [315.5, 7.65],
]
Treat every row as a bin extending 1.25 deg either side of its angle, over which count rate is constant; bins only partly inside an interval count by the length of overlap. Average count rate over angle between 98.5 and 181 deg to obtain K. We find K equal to 7.66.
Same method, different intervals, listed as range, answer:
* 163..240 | 7.49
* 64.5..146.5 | 7.76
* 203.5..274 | 7.39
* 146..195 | 7.57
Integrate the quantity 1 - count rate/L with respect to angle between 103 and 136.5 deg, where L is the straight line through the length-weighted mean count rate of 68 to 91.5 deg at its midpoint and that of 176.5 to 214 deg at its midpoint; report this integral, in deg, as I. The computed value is 0.17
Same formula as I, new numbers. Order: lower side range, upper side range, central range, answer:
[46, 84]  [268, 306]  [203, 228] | 0.48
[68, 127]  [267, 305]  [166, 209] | 0.32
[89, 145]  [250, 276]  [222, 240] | 0.29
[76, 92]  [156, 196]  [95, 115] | 0.04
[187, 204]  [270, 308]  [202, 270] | 0.69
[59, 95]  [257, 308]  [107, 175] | 0.93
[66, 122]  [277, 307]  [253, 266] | 0.15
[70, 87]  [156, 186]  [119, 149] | 0.22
